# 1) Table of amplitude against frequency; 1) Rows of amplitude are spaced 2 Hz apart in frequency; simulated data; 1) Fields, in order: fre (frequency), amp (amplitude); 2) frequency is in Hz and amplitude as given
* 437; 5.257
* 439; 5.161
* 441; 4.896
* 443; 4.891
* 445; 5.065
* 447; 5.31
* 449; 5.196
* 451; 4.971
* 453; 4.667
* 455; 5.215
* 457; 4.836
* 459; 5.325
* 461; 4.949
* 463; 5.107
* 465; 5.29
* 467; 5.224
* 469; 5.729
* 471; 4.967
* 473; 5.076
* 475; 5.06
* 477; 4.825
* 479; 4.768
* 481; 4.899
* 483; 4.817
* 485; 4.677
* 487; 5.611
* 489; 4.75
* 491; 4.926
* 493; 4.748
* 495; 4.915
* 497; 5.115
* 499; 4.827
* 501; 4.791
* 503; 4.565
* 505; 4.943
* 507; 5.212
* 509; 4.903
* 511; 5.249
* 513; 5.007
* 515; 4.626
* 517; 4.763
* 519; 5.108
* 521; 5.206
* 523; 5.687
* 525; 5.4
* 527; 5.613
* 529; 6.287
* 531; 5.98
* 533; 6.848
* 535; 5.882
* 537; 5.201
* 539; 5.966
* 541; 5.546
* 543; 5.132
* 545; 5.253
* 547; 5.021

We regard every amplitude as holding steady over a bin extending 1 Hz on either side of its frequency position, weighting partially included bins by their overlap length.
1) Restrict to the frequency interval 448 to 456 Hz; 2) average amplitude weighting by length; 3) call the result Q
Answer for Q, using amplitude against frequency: 5.01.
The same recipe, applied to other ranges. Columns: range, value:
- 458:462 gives 5.14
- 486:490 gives 5.18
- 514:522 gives 4.93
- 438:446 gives 5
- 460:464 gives 5.03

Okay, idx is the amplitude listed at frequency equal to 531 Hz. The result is 5.98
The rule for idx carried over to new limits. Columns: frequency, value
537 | 5.201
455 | 5.215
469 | 5.729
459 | 5.325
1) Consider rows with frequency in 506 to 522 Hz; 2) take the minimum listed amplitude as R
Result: 4.626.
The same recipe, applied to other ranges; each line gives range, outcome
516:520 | 4.763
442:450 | 4.891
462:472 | 4.967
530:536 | 5.882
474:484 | 4.768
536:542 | 5.201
